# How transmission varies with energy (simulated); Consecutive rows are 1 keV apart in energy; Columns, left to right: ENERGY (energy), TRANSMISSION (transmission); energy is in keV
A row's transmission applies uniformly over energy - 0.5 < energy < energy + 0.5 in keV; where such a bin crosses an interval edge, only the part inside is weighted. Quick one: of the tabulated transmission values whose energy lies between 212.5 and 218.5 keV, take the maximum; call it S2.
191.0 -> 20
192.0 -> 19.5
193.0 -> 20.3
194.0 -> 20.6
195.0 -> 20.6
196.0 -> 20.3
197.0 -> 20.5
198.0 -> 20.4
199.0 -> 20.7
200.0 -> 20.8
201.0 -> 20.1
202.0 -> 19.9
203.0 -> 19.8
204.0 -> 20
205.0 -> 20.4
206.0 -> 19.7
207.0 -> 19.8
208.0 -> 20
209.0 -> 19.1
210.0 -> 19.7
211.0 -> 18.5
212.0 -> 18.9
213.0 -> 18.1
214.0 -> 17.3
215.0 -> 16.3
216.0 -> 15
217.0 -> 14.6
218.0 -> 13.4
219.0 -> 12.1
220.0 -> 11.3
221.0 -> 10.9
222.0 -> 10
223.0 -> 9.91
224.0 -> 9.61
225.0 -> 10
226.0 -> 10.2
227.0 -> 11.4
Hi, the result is 18.1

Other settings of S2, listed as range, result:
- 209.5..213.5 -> 19.7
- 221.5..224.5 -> 10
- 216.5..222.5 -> 14.6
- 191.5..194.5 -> 20.6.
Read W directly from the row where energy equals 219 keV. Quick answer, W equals 12.1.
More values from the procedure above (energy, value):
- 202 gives 19.9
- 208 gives 20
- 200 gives 20.8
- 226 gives 10.2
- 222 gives 10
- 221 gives 10.9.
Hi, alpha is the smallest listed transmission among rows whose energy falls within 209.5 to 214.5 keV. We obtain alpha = 17.3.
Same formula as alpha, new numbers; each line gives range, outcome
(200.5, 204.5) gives 19.8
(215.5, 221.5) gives 10.9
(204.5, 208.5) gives 19.7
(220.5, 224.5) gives 9.61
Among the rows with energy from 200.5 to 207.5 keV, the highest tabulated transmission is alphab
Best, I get 20.4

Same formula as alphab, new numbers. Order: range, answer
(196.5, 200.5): 20.8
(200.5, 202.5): 20.1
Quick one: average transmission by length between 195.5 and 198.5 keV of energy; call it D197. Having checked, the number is 20.4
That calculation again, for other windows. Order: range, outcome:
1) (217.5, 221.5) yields 11.9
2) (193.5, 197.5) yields 20.5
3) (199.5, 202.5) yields 20.3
